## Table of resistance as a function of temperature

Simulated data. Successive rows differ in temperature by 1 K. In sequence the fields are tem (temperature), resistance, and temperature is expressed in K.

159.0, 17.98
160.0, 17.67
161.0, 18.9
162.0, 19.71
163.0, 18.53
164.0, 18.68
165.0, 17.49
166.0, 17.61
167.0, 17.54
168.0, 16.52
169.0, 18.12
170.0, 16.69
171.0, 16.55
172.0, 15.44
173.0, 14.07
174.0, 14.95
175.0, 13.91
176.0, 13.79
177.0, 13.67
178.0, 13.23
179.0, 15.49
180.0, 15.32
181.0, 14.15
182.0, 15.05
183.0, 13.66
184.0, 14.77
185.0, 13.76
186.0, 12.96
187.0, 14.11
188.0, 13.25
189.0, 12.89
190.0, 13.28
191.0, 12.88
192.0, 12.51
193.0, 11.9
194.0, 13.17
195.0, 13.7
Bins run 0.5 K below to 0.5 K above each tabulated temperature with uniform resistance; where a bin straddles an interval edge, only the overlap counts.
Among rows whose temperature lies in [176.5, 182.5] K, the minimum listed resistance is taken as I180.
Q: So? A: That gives 13.23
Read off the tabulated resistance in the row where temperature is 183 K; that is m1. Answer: 13.66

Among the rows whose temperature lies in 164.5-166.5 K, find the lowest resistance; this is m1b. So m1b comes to 17.49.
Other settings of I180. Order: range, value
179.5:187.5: 12.96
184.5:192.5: 12.51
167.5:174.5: 14.07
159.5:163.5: 17.67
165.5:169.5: 16.52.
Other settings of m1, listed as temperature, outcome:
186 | 12.96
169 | 18.12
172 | 15.44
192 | 12.51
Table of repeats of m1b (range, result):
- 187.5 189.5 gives 12.89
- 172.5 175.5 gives 13.91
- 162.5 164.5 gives 18.53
